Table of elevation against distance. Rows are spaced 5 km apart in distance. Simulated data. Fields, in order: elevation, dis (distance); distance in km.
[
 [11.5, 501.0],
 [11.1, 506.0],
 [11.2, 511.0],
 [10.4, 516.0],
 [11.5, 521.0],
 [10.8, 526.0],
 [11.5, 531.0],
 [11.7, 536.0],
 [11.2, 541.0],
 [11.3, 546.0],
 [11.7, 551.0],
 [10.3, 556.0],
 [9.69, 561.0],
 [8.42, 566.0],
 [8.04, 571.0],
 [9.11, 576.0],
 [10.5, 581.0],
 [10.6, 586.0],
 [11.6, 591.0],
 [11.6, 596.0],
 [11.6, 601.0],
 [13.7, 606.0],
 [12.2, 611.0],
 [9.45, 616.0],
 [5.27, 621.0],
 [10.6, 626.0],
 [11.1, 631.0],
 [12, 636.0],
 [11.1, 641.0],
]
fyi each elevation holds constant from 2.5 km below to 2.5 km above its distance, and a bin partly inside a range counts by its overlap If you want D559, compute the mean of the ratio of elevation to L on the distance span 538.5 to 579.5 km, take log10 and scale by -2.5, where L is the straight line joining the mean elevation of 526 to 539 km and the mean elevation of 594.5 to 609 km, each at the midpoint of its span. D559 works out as 0.18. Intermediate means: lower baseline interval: 11.4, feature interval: 9.98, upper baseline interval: 12.3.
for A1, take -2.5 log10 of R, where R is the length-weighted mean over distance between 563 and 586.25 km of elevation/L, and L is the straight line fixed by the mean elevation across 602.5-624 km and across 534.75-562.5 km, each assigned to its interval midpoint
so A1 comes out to 0.16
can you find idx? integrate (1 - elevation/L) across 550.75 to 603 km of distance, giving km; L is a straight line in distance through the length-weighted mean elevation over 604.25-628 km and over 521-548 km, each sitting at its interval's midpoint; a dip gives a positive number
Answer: 2.3 km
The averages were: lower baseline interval 11.3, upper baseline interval 10.1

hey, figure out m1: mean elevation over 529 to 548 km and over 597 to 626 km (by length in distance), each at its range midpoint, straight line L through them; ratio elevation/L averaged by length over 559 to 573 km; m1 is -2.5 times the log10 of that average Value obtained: 0.26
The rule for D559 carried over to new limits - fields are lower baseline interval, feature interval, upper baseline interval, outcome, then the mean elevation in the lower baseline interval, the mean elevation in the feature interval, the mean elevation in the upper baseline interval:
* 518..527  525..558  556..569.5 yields -0.103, 11.2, 11.2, 9.21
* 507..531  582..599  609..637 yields -0.092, 11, 11.2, 9.96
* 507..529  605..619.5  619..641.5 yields -0.097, 11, 11.1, 10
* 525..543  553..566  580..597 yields 0.152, 11.3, 9.76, 11.1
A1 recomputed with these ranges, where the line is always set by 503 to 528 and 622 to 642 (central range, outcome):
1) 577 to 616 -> -0.06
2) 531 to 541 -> -0.05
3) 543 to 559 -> -0.01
